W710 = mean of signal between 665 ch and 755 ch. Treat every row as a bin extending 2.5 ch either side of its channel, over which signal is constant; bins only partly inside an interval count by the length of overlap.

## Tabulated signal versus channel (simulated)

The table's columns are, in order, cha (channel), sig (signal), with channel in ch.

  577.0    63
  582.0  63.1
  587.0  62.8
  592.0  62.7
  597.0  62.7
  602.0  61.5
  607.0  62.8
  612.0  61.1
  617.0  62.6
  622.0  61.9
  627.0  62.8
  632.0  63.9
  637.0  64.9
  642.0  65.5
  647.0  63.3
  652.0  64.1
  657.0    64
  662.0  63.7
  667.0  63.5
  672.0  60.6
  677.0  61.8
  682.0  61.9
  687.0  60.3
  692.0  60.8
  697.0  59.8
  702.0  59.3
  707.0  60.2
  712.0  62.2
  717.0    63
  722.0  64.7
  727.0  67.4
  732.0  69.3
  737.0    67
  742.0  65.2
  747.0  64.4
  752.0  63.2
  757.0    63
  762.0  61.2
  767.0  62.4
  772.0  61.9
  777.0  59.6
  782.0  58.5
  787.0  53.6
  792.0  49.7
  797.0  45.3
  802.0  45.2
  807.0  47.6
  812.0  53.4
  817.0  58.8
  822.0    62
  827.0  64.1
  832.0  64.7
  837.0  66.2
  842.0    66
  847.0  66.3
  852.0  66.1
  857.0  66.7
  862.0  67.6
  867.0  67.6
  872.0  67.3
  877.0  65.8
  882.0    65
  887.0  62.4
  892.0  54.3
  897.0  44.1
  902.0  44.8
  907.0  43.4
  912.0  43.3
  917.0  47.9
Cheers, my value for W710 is 63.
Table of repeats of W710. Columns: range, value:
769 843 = 57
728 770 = 64.5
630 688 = 63.2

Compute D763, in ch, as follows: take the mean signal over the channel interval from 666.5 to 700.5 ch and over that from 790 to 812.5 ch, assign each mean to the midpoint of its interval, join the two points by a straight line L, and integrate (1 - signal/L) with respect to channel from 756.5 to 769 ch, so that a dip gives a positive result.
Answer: -2.4 ch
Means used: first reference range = 61.1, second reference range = 47.7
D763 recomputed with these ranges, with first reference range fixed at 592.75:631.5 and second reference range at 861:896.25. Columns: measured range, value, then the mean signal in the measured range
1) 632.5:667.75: -0.98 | 64.2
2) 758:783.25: 0.74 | 61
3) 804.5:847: 1.54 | 60.7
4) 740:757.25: -0.36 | 64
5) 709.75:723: -0.11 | 63.2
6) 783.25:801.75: 3.90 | 49.6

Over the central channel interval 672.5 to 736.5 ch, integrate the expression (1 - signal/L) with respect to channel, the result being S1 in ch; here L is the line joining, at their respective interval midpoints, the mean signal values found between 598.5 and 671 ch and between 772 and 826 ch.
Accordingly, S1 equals -3.6 ch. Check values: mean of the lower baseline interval 63.2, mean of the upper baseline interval 54.1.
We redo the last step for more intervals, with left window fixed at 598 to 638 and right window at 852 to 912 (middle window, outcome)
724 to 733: -1.04 ch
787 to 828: 4.70 ch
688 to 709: 0.46 ch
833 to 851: -2.07 ch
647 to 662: -0.44 ch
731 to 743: -1.25 ch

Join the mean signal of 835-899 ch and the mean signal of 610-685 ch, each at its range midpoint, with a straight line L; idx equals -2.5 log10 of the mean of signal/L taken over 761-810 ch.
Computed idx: 0.17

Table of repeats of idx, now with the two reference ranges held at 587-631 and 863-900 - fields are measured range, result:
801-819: 0.189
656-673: -0.017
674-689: 0.011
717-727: -0.054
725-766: -0.057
